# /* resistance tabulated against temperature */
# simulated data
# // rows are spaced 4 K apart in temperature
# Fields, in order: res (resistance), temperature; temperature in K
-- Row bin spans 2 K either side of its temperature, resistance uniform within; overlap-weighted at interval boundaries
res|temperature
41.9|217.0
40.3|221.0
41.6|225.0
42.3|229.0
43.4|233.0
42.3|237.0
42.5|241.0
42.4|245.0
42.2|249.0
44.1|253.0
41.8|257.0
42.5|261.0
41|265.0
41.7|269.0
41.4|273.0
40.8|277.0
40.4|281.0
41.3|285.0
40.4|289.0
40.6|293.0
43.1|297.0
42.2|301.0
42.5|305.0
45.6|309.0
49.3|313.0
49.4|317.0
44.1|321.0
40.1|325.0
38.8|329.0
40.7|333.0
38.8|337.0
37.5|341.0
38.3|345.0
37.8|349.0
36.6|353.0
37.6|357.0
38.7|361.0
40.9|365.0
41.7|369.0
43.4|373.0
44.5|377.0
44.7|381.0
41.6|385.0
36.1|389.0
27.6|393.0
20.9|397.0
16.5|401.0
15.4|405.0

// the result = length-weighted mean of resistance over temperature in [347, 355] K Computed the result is 37.2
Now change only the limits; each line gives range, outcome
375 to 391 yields 41.7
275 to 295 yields 40.7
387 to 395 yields 31.9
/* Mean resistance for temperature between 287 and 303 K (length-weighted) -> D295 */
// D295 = 41.6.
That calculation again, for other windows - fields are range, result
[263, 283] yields 41.1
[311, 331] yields 44.3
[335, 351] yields 38.1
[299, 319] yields 45.8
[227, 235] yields 42.8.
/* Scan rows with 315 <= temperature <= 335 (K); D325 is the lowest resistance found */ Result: 38.8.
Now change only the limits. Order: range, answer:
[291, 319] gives 40.6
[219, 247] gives 40.3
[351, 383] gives 36.6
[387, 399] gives 20.9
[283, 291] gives 40.4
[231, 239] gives 42.3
